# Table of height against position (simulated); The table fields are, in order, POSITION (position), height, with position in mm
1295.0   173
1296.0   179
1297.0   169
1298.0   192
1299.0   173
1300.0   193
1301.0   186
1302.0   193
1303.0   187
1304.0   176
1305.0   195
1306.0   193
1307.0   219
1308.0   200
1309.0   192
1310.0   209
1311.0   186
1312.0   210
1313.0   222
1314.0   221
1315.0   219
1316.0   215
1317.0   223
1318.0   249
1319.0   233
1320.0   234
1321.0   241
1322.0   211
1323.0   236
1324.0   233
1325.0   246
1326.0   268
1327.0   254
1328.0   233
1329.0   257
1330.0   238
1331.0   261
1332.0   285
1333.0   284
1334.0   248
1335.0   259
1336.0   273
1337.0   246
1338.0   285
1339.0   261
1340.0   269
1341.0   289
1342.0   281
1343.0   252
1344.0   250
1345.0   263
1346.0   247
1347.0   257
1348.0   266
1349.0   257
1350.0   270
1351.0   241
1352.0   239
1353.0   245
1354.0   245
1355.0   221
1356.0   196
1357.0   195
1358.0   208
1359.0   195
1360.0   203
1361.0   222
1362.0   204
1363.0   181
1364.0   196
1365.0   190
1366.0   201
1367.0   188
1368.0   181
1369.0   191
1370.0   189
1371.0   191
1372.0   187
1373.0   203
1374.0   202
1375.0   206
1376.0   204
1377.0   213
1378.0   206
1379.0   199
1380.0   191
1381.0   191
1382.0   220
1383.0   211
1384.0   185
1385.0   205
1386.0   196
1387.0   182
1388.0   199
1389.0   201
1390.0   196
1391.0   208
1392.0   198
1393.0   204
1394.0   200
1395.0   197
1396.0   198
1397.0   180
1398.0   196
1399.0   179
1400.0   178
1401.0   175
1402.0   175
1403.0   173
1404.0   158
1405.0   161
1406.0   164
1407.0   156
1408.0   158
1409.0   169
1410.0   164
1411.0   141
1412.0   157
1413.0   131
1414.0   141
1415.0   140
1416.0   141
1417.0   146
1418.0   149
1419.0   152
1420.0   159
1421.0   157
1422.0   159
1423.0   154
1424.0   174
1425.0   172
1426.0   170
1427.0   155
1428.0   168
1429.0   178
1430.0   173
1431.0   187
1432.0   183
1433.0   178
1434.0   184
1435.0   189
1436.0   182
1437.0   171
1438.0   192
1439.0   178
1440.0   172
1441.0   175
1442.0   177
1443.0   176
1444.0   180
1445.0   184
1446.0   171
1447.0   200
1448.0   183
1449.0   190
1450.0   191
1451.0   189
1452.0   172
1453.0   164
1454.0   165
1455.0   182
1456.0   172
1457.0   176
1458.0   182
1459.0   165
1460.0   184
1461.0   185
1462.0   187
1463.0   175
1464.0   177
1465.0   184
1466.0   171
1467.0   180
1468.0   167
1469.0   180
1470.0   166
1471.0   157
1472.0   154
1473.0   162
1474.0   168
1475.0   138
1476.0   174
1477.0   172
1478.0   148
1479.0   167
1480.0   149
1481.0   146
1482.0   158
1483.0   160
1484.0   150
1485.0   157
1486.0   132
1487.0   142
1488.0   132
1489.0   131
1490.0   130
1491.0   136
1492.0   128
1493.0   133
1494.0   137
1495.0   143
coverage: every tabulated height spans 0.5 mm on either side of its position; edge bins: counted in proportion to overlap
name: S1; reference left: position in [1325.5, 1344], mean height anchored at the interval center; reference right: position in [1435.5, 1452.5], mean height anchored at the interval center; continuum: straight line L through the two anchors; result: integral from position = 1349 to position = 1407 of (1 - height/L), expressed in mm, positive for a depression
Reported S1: 8.0 mm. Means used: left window 263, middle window 199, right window 181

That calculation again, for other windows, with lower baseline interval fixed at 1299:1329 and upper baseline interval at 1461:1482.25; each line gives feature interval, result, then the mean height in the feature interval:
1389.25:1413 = 1.51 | 177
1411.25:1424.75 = 2.38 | 151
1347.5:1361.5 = -1.73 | 229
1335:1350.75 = -4.30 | 264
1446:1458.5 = -0.56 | 180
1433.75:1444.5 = -0.18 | 180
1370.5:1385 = -0.35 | 201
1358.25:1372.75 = 0.39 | 195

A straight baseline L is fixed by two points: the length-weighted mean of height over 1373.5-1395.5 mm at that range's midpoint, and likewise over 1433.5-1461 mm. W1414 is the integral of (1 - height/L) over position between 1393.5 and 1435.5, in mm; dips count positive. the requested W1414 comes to 5.2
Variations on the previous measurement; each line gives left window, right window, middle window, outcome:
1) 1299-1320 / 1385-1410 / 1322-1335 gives -3.31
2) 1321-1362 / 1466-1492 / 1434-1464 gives -0.96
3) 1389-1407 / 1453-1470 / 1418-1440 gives 1.07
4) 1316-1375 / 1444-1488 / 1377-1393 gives 0.95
